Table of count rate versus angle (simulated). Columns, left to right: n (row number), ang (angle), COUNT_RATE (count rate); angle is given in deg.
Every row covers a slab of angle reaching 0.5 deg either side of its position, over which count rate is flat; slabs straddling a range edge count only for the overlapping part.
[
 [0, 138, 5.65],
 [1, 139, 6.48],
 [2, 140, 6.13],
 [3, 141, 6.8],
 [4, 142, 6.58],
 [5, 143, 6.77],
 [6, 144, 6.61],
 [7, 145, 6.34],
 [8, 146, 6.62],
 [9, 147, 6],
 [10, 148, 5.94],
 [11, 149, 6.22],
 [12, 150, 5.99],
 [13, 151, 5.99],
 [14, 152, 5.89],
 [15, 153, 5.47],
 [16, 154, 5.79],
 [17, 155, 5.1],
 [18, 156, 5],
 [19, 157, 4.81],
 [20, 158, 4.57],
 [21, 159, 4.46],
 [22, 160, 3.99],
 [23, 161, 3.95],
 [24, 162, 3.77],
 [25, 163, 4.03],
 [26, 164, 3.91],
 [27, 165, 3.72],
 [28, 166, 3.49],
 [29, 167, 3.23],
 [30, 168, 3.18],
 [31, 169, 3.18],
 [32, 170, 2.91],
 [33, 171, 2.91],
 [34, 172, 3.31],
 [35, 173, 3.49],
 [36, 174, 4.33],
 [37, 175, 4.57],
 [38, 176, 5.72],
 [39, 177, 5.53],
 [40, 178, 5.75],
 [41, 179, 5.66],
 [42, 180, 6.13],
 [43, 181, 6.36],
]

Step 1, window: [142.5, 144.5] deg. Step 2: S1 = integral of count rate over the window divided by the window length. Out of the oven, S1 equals 6.69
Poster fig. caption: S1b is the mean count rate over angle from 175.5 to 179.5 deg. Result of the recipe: 5.67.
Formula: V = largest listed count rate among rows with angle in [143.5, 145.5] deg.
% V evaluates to 6.61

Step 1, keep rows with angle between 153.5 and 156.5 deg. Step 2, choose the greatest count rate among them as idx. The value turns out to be 5.79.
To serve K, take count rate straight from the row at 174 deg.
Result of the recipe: 4.33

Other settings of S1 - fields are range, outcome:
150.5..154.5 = 5.79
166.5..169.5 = 3.2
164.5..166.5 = 3.61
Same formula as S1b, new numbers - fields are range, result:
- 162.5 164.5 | 3.97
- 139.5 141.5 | 6.46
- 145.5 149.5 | 6.2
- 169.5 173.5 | 3.16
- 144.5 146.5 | 6.48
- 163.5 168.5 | 3.51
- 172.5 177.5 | 4.73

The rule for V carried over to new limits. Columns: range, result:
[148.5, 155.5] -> 6.22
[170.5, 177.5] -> 5.72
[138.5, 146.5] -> 6.8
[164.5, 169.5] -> 3.72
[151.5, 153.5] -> 5.89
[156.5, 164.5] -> 4.81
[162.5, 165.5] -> 4.03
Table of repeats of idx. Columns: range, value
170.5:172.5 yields 3.31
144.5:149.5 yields 6.62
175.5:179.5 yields 5.75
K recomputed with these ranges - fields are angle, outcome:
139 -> 6.48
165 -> 3.72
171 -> 2.91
